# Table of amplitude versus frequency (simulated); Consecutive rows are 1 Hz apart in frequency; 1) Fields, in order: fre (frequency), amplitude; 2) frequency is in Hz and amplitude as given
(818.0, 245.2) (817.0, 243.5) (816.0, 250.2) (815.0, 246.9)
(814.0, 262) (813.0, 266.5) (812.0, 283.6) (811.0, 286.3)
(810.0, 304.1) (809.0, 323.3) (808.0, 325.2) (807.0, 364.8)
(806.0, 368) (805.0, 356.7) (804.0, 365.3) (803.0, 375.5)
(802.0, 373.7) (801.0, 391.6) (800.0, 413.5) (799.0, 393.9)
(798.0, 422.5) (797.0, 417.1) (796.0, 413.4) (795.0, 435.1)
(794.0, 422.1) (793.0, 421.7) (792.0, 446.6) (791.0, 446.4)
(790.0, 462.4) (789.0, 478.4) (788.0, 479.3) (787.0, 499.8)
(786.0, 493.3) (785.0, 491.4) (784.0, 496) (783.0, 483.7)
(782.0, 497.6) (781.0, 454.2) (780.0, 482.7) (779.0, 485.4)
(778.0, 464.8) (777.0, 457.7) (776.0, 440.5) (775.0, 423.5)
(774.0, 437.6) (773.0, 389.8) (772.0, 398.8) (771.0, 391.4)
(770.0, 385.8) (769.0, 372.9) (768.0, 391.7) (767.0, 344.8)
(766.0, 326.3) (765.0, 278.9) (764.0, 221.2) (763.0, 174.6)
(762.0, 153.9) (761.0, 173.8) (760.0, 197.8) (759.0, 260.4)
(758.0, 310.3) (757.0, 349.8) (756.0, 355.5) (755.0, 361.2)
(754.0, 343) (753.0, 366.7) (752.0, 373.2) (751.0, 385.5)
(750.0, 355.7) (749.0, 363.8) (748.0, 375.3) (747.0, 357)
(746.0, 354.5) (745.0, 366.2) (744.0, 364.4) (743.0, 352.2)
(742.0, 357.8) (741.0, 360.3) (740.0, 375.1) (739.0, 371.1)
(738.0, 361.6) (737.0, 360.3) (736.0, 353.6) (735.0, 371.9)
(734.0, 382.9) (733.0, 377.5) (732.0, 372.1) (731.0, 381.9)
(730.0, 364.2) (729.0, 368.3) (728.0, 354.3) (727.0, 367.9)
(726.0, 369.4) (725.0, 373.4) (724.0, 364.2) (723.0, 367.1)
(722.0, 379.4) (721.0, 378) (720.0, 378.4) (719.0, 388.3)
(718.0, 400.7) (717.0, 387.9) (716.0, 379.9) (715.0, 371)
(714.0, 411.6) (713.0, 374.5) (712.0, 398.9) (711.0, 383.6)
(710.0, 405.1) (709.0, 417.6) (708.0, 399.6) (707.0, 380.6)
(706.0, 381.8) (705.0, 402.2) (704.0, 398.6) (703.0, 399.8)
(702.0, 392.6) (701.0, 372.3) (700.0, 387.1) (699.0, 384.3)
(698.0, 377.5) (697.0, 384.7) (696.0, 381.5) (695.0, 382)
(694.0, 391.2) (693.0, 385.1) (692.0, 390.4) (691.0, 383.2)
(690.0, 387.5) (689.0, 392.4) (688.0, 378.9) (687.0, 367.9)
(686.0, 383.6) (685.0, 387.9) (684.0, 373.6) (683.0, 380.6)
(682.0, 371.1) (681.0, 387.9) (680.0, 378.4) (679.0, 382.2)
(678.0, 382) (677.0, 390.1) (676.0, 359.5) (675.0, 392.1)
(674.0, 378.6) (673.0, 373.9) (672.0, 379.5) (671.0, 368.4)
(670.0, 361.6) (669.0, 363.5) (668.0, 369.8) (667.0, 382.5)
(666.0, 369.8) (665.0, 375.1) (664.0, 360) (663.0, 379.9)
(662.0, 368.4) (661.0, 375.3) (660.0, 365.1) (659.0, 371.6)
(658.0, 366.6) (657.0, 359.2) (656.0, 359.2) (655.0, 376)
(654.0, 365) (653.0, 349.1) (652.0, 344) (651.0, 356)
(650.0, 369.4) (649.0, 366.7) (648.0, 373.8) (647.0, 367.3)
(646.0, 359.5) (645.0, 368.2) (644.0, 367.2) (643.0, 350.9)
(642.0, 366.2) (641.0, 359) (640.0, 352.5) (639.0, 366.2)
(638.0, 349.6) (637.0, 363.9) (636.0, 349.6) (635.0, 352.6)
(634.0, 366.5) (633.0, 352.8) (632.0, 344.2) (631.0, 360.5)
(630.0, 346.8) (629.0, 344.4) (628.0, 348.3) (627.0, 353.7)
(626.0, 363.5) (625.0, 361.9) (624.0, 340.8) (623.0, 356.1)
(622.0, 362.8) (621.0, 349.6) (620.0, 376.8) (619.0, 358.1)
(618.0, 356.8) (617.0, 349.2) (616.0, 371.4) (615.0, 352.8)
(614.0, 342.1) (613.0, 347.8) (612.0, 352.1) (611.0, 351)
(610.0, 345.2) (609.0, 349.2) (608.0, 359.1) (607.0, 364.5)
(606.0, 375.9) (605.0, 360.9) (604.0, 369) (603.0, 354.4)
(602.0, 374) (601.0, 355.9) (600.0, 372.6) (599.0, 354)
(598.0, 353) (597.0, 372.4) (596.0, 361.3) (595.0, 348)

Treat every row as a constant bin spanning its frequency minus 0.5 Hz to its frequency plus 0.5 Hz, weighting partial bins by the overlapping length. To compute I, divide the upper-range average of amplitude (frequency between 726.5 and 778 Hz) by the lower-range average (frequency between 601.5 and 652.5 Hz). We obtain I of 0.98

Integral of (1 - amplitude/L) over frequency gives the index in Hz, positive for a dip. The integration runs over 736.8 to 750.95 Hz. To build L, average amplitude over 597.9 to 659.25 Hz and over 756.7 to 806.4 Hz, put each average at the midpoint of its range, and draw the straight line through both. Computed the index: 0.8 Hz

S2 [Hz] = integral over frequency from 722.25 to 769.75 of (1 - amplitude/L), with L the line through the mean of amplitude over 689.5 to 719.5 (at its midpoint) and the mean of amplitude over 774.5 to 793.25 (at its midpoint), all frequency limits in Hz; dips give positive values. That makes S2 9.8 Hz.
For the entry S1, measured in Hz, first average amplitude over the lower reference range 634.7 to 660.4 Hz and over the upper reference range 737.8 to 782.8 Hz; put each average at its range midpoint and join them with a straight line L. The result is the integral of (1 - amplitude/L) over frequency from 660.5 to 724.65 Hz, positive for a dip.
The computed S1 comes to -3.8 Hz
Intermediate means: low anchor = 361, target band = 382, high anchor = 360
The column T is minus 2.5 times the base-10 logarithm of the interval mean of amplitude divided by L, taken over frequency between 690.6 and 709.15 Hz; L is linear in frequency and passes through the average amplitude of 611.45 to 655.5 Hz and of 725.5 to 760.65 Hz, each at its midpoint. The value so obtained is -0.10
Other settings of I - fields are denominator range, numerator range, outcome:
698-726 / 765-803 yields 1.11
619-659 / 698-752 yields 1.05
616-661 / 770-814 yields 1.15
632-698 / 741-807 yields 1.04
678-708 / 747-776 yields 0.87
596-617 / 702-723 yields 1.09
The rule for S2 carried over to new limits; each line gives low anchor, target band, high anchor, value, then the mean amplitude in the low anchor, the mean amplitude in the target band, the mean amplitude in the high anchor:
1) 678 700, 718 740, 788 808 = 1.15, 383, 372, 409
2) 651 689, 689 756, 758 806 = 0.95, 372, 377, 394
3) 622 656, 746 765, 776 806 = 5.23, 358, 305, 441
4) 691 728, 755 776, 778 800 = 5.57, 385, 321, 457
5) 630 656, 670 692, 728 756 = -1.09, 360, 380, 365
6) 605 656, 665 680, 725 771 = -1.02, 358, 375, 340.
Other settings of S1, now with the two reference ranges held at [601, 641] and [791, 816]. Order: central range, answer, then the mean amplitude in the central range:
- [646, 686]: -1.54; 371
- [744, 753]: -0.17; 366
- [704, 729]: -1.75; 384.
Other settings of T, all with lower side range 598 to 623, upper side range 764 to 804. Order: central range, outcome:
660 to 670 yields 0.024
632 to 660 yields 0.033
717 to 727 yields 0.064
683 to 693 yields 0.014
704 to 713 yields 0.002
